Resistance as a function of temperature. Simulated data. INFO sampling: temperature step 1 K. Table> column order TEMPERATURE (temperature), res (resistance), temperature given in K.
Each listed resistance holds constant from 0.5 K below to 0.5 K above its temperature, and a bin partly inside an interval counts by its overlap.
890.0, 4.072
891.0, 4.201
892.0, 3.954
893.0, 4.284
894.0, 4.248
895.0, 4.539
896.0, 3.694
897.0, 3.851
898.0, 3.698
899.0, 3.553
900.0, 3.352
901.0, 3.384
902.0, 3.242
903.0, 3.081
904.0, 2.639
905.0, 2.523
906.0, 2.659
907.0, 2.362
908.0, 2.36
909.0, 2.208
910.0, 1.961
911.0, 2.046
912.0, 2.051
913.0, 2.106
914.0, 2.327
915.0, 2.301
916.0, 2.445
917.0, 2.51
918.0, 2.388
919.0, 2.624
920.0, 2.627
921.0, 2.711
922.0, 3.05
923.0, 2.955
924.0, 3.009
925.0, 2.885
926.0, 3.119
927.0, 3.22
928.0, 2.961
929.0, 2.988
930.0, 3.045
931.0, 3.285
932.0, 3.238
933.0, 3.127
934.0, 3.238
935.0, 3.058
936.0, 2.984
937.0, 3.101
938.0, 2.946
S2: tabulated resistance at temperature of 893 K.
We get 4.284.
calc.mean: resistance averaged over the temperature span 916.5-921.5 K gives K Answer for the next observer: 2.57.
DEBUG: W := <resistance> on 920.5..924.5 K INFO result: 2.93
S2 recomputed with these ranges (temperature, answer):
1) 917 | 2.51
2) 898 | 3.698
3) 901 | 3.384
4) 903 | 3.081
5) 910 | 1.961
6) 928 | 2.961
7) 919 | 2.624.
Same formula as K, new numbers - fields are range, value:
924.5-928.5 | 3.05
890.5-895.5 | 4.25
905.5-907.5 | 2.51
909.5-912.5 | 2.02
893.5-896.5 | 4.16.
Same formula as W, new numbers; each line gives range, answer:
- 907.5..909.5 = 2.28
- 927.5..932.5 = 3.1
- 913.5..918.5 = 2.39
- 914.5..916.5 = 2.37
